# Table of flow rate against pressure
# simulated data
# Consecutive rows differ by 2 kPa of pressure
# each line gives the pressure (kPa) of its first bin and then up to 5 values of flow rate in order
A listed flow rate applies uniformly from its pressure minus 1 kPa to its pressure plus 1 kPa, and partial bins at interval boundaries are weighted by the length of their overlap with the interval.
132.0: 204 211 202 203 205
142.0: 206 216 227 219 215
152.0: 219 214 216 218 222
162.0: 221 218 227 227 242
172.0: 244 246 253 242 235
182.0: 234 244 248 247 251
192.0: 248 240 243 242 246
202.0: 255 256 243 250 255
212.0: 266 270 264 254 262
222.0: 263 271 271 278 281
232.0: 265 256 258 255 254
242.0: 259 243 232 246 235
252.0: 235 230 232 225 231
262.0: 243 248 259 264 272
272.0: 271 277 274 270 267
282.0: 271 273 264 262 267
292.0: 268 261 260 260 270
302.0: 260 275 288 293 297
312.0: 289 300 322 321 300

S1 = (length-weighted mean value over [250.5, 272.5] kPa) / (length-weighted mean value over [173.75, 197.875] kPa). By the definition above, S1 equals 1.0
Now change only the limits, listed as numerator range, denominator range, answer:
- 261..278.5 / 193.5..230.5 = 1.02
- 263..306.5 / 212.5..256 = 1.04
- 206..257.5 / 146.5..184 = 1.11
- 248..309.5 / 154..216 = 1.08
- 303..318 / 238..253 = 1.21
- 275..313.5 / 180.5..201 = 1.12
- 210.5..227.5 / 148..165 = 1.22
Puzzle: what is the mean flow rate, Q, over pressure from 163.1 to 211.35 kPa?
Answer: 243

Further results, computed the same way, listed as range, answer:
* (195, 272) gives 253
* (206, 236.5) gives 264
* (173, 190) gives 244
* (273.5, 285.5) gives 271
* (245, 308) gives 258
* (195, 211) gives 249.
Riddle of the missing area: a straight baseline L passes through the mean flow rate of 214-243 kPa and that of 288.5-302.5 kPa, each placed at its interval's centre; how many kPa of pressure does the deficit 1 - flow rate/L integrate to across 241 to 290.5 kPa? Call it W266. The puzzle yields 1.9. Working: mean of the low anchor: 264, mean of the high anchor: 264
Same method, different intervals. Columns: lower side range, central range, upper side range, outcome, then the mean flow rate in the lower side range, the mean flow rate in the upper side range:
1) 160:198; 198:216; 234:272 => -1.0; 239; 247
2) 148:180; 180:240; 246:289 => -3.9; 228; 254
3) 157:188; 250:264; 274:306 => 1.3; 235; 268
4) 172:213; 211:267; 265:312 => 1.2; 247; 271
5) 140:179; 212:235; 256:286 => -2.0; 225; 260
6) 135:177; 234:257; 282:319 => 1.2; 222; 279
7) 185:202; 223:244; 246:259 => -2.3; 246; 234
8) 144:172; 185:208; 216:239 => -0.1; 222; 265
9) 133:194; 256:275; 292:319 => 1.0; 228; 284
